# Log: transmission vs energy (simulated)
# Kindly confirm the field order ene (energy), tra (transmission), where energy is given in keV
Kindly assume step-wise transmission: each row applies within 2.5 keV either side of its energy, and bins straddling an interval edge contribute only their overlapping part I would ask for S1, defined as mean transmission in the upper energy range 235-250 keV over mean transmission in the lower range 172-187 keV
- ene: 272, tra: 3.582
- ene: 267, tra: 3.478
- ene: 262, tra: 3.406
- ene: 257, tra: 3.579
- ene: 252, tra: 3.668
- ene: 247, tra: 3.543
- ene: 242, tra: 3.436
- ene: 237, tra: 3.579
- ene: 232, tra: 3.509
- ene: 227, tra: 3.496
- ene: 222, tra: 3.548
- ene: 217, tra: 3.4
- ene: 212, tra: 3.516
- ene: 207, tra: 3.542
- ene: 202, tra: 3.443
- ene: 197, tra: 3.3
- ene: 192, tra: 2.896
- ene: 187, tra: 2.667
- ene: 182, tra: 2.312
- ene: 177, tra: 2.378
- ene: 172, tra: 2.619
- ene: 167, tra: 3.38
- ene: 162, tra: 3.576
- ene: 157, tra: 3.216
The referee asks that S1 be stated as 1.44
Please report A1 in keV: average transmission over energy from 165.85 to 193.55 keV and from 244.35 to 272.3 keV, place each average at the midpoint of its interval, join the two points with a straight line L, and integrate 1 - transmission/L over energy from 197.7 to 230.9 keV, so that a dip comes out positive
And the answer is -4.7 keV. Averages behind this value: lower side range 2.67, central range 3.48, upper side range 3.54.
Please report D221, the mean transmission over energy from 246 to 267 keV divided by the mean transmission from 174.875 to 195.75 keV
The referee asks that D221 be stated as 1.4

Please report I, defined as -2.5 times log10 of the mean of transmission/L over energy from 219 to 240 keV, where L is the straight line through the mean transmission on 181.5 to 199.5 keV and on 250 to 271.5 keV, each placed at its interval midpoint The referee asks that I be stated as -0.10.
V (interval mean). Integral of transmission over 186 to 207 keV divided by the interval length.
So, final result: 3.16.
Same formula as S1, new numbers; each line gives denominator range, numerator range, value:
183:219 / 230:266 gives 1.10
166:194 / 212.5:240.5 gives 1.31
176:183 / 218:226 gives 1.50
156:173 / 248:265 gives 1.09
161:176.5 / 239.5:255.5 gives 1.16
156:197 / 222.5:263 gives 1.22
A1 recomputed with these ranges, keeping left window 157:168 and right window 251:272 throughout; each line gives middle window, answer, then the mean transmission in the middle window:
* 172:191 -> 5.2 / 2.51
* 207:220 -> 0.0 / 3.48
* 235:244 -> 0.0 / 3.51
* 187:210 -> 1.6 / 3.23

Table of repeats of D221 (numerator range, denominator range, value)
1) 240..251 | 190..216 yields 1.05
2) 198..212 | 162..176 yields 1.15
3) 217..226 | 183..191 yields 1.32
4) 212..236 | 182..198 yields 1.24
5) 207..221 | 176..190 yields 1.41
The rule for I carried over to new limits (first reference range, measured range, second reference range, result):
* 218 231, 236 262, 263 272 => -0.01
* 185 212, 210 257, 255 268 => -0.05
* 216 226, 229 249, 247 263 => 0.00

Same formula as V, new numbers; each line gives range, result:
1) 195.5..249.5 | 3.49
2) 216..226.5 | 3.49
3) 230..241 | 3.53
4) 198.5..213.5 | 3.49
